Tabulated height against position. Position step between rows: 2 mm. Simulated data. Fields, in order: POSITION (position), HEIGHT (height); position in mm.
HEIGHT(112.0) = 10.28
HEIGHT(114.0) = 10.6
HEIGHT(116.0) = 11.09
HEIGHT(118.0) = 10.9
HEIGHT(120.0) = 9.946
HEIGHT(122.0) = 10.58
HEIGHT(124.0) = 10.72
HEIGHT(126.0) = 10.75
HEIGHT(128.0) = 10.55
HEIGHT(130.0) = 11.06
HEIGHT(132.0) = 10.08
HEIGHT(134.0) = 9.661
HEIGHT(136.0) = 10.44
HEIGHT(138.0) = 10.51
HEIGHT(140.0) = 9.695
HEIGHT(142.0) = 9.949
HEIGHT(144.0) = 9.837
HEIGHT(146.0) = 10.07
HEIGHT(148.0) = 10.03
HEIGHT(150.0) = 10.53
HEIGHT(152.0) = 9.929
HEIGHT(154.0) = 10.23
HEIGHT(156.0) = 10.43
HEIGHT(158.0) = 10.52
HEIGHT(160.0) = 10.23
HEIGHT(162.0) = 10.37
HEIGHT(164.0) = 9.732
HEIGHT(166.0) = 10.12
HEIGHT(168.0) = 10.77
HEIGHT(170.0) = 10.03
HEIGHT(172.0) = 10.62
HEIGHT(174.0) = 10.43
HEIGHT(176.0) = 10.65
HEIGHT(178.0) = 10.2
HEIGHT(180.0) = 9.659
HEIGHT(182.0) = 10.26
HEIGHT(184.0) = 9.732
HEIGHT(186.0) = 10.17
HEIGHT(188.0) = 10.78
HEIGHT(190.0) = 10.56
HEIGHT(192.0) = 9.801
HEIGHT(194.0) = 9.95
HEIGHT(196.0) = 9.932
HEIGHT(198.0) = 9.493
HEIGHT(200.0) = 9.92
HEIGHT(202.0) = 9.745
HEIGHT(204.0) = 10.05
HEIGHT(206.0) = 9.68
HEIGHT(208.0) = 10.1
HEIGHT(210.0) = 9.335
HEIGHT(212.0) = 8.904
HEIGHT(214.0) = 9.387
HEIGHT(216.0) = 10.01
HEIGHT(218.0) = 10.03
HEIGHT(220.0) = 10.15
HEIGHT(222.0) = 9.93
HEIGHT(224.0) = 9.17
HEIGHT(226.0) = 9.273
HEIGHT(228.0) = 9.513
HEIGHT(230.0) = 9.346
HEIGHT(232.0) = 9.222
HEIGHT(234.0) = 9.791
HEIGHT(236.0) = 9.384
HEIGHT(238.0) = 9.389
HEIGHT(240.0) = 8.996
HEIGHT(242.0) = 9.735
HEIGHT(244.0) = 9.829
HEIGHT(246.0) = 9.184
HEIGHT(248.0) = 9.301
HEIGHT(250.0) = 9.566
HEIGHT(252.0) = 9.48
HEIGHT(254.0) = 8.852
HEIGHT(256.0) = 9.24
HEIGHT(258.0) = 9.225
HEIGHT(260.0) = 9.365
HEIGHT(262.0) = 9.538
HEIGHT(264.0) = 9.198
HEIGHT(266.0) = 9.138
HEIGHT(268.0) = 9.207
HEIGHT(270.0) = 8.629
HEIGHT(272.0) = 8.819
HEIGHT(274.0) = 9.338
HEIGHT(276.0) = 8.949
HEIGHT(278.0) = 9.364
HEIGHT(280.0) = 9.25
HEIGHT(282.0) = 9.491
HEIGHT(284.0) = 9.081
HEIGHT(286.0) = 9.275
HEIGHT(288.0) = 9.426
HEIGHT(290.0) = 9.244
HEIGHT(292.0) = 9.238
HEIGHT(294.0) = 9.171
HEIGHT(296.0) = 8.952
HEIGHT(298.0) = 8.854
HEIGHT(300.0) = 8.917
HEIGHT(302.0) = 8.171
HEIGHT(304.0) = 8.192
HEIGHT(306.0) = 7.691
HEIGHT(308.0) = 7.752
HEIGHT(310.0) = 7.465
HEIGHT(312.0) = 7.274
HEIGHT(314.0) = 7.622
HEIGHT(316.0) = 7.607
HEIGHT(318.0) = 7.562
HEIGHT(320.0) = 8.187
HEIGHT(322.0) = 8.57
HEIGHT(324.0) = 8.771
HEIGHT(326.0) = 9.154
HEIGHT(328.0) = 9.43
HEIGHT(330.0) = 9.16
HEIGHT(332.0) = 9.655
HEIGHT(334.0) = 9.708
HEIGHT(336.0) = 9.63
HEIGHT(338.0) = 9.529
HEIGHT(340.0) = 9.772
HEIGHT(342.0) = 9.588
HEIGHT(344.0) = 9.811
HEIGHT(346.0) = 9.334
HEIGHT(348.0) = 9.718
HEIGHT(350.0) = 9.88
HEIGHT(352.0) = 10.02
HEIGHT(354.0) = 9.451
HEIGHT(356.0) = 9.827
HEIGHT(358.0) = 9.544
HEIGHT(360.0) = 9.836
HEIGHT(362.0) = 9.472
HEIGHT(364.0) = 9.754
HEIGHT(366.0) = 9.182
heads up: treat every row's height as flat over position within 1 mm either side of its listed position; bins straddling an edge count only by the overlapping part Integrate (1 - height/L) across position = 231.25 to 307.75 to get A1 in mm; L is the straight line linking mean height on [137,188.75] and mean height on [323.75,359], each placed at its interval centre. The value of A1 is 5.40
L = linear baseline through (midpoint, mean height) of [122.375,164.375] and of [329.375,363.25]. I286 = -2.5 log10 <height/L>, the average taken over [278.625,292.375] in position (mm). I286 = 0.062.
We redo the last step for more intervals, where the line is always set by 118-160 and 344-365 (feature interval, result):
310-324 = 0.240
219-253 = 0.059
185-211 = 0.018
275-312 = 0.128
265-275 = 0.103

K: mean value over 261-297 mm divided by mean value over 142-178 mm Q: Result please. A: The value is 0.9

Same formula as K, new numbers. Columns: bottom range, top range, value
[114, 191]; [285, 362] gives 0.87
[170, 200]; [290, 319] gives 0.81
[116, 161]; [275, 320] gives 0.83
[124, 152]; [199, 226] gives 0.95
